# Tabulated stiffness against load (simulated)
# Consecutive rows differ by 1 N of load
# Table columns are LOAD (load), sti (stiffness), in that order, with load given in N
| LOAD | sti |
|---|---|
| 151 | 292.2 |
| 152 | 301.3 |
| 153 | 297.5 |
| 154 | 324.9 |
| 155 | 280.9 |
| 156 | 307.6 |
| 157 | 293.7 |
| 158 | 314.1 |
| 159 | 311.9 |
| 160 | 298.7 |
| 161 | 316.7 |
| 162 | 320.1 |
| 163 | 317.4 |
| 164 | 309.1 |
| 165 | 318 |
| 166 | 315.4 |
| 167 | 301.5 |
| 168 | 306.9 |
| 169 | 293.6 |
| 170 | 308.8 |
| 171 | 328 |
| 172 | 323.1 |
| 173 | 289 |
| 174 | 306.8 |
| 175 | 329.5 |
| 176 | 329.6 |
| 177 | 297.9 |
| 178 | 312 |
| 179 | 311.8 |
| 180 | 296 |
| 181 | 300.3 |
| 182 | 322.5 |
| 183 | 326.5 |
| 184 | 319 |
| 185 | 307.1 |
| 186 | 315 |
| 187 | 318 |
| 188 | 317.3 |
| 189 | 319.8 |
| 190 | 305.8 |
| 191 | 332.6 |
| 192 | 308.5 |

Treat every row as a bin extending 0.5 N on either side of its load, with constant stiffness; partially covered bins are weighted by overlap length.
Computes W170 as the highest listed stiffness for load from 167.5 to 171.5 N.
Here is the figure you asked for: 328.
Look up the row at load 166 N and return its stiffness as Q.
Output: 315.4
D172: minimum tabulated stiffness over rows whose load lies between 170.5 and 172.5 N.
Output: 323.1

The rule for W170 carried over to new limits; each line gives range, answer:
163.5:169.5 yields 318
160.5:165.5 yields 320.1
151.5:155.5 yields 324.9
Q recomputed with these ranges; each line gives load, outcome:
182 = 322.5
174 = 306.8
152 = 301.3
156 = 307.6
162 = 320.1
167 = 301.5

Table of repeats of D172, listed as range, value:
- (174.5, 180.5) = 296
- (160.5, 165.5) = 309.1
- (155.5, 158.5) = 293.7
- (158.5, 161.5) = 298.7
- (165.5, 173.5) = 289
